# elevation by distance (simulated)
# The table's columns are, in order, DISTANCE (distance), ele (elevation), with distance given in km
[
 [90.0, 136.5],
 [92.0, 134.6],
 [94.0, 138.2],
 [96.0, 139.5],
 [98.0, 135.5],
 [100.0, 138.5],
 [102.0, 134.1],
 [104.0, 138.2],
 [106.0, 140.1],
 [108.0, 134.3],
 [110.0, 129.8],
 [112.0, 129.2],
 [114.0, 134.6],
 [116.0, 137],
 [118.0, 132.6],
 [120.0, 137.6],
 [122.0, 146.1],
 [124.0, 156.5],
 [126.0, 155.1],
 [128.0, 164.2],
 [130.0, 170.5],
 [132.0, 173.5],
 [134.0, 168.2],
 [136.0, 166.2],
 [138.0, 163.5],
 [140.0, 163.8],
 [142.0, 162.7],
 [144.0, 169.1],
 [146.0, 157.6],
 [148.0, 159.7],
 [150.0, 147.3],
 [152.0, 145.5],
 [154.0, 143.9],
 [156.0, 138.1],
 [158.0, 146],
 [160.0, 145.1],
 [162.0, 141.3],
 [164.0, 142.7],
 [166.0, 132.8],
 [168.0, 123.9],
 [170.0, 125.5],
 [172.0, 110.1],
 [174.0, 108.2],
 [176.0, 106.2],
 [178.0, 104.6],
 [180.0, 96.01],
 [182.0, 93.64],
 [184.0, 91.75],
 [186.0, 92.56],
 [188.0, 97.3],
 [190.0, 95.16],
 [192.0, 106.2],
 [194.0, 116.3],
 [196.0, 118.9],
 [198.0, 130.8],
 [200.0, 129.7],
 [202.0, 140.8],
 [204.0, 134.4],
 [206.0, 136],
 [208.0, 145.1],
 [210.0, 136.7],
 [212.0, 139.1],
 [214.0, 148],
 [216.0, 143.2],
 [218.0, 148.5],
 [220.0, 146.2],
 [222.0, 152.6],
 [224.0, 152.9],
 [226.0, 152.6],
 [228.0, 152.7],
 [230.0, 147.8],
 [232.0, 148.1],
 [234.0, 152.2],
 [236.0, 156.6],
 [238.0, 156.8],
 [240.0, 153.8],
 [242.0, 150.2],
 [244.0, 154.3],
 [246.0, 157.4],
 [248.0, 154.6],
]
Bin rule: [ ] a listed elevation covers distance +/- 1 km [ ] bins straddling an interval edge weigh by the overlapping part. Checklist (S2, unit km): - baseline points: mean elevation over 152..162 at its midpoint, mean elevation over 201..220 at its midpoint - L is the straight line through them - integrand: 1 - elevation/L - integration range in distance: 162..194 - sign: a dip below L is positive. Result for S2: 7.4 km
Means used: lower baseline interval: 143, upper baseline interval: 142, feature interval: 110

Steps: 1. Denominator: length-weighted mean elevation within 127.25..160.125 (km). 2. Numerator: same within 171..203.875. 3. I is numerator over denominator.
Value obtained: 0.69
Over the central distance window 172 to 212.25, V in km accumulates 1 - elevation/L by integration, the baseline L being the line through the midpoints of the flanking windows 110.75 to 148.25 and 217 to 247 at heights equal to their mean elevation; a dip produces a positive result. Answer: 9.9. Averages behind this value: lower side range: 155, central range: 115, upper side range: 152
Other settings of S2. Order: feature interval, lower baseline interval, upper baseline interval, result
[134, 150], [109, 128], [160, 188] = -4.1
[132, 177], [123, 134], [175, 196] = -2.9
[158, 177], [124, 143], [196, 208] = 2.9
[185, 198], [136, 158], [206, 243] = 3.9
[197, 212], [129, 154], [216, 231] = 1.6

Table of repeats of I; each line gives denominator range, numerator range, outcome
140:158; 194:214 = 0.88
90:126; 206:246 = 1.08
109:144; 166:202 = 0.72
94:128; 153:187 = 0.86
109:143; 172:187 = 0.65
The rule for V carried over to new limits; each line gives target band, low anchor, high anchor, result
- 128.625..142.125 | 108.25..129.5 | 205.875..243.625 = -2.21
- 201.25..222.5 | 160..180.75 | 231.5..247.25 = -0.29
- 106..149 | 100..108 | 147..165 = -3.52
